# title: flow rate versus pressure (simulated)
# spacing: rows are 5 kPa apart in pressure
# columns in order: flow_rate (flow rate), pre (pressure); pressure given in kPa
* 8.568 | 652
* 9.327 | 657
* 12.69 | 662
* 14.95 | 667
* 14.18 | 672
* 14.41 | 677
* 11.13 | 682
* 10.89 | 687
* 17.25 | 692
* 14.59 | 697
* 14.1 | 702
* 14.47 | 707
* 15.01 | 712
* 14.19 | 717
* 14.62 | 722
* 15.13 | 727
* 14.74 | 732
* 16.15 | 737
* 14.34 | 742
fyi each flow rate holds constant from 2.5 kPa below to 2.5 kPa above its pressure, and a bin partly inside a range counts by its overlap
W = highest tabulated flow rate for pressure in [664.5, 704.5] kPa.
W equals 17.25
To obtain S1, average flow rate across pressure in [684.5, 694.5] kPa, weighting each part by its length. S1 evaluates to 14.1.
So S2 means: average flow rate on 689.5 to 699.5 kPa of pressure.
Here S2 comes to 15.9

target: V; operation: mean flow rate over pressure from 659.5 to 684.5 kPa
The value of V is 13.5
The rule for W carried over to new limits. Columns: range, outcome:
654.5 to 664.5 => 12.69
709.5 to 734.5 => 15.13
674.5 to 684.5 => 14.41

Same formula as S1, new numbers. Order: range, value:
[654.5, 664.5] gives 11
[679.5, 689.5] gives 11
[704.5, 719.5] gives 14.6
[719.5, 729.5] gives 14.9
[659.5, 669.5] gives 13.8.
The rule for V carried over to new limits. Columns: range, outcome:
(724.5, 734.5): 14.9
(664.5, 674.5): 14.6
